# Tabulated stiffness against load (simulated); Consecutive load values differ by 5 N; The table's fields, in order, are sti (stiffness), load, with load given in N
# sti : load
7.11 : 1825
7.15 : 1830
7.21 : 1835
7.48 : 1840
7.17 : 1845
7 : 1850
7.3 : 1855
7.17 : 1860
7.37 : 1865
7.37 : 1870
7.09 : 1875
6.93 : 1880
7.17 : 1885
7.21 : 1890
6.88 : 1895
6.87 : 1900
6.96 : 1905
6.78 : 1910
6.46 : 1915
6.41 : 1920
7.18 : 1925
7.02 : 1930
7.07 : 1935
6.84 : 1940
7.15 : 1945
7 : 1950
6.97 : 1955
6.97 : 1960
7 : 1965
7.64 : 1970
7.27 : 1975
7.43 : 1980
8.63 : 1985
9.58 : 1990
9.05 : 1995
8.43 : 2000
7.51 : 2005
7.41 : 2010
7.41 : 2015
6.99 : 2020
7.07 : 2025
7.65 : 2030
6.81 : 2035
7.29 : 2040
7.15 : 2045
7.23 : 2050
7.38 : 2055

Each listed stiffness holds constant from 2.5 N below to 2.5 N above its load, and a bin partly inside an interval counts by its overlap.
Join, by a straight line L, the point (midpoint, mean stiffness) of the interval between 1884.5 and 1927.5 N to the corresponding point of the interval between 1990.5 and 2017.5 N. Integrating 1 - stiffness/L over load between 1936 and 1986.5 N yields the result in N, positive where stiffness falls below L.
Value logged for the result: 2.0 N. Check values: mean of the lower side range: 6.87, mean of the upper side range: 8.08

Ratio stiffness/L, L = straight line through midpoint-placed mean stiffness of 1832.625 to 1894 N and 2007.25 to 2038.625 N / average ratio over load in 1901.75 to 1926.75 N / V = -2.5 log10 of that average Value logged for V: 0.07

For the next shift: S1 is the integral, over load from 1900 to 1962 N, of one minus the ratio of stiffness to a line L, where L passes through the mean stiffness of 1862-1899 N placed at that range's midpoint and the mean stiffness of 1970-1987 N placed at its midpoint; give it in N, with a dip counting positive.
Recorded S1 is 4.5 N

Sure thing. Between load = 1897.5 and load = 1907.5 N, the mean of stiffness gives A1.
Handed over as 6.92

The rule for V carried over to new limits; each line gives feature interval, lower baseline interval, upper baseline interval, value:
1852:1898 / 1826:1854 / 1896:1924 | -0.030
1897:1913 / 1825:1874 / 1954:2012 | 0.096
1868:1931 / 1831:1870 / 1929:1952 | 0.028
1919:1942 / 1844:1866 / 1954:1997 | 0.100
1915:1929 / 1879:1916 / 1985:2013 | 0.081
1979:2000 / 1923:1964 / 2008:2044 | -0.219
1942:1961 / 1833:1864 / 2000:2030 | 0.048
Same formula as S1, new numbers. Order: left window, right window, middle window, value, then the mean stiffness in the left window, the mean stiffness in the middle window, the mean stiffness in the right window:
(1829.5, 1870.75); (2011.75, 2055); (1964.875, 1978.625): -0.3 N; 7.25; 7.37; 7.21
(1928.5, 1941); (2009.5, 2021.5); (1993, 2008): -2.2 N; 6.99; 8.28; 7.27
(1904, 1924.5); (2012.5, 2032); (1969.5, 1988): -2.0 N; 6.68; 7.8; 7.27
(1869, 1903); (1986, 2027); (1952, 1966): 1.2 N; 7.06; 6.98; 7.97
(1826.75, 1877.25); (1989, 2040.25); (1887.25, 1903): 0.8 N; 7.23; 6.99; 7.71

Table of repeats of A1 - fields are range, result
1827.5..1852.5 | 7.2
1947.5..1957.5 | 6.98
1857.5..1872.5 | 7.3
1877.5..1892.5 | 7.1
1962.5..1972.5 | 7.32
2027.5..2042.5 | 7.25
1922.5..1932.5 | 7.1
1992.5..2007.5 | 8.33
